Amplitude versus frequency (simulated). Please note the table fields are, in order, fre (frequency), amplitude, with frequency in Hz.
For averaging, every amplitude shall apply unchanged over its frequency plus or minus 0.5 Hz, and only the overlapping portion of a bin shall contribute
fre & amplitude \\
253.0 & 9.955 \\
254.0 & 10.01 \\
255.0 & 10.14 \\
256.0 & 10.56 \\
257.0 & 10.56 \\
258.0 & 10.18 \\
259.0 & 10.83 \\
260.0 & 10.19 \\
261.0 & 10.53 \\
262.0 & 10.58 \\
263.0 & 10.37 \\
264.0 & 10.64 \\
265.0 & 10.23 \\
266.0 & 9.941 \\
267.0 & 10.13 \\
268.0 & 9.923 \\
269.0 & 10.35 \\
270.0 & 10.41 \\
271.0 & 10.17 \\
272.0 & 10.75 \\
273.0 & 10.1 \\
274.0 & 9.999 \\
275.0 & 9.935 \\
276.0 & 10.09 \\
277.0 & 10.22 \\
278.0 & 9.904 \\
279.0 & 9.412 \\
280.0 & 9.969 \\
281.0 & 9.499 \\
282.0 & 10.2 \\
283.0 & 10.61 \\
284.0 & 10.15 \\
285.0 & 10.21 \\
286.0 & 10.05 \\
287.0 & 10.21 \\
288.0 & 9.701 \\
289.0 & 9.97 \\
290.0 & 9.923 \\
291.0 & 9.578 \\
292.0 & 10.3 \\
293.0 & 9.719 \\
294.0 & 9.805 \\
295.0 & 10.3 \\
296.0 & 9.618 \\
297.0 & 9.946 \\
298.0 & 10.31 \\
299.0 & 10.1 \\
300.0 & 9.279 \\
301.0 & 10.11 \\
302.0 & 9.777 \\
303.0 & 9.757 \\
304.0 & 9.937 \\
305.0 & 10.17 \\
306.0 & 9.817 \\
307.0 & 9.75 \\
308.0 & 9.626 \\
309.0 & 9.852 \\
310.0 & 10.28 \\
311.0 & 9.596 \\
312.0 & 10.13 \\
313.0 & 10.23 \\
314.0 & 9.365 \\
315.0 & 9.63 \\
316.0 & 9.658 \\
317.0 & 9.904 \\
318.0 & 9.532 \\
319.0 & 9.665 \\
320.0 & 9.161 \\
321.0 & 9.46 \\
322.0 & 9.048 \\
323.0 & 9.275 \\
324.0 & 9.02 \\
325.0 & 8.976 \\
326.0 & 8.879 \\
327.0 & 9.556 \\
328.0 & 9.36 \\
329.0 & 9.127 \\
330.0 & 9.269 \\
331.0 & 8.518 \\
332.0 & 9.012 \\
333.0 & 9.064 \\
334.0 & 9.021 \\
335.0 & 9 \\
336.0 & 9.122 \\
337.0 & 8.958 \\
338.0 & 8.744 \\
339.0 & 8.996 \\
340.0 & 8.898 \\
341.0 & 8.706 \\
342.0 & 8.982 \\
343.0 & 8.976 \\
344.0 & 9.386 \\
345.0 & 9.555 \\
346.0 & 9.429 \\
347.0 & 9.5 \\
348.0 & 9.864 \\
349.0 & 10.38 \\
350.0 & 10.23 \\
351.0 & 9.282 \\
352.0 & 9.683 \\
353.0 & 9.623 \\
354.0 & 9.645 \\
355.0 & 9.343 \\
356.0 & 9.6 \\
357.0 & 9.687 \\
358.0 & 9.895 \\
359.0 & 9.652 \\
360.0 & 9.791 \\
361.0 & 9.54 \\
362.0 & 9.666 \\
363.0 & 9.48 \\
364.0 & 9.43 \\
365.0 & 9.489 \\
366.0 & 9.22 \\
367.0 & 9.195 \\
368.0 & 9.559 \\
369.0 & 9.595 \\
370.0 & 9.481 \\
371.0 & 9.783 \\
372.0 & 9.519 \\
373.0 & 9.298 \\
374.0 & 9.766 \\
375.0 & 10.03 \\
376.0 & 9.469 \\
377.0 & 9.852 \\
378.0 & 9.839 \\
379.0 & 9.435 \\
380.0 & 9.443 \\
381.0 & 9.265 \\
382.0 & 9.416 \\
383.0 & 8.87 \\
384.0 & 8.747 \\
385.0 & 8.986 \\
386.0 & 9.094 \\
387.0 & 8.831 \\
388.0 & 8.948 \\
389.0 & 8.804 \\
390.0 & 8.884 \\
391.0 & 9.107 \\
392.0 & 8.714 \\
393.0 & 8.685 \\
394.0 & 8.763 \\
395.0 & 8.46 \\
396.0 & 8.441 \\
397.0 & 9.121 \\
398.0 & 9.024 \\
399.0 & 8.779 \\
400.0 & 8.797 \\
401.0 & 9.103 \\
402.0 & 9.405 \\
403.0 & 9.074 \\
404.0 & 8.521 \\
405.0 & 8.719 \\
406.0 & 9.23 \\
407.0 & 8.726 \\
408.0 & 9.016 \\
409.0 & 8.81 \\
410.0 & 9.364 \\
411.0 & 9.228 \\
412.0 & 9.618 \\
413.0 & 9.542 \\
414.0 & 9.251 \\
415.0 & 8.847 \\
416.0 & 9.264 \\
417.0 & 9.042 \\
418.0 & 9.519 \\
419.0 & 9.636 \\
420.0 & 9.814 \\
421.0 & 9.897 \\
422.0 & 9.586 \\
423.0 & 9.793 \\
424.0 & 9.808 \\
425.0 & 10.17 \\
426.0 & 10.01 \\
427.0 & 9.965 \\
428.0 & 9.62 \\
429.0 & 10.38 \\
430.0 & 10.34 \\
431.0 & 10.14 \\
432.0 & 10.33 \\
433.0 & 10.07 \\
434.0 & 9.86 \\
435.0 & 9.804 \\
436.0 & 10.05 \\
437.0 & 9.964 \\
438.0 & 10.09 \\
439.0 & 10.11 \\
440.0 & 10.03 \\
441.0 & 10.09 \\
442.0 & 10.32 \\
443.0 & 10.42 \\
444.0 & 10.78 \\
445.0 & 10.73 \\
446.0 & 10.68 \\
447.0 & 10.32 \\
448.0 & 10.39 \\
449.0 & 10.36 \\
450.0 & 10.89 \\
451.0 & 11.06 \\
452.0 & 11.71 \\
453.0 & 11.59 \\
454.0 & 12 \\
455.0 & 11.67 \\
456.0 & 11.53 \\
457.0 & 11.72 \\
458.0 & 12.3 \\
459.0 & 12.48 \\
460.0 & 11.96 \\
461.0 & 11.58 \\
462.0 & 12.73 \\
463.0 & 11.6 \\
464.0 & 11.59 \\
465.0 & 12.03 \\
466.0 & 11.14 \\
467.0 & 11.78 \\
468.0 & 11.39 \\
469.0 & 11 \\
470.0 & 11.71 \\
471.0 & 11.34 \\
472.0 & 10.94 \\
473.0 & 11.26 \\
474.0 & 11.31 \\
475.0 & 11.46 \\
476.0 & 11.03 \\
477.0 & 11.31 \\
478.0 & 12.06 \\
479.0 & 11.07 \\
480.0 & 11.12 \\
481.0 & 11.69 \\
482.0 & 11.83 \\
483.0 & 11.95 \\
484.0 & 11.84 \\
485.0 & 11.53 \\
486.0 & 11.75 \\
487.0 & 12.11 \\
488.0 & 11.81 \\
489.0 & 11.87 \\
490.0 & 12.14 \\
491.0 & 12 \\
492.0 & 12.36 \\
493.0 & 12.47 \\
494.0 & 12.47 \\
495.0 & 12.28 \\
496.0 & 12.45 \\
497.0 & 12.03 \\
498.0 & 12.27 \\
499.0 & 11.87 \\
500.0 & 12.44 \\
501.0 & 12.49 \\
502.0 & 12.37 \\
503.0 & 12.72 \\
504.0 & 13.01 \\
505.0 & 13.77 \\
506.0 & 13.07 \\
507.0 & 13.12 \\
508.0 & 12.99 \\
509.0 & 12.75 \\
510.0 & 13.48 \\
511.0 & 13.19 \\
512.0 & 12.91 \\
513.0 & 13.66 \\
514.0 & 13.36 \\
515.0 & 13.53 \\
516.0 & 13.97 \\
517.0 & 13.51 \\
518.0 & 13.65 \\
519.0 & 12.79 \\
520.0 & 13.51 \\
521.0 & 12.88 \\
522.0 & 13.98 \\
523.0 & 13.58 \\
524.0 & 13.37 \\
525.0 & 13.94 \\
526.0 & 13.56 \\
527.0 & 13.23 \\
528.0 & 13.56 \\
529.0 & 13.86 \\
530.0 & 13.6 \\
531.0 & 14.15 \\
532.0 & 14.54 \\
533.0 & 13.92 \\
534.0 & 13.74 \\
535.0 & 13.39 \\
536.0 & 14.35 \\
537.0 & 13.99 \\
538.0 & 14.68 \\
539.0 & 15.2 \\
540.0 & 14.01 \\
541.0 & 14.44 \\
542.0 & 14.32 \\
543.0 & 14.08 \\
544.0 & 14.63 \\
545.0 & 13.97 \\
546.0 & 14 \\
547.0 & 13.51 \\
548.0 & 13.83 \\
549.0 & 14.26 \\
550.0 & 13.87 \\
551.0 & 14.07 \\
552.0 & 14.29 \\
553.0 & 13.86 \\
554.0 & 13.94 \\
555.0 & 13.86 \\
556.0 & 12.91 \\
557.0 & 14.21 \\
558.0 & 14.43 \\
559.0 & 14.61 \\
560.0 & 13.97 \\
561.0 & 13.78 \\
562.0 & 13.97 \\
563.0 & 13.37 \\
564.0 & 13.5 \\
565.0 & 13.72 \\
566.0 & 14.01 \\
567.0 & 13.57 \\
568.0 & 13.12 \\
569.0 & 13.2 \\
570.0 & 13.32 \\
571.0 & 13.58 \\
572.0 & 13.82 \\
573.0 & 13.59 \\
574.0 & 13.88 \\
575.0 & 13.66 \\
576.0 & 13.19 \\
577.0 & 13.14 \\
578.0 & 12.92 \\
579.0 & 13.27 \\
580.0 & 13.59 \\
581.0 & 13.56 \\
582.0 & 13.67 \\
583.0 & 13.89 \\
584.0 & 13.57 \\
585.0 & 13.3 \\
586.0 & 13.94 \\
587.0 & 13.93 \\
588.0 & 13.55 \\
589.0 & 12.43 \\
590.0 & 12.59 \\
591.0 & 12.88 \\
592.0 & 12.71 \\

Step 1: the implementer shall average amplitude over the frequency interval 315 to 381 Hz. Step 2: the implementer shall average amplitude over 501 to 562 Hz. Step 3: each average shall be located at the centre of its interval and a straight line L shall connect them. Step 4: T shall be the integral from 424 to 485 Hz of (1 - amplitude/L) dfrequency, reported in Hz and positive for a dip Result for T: 4.7 Hz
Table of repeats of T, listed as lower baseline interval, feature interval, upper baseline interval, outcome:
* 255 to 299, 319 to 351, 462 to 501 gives 4.2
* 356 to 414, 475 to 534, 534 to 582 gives -1.5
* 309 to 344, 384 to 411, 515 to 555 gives 4.8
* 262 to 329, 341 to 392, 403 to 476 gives 3.6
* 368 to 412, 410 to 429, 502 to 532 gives 1.0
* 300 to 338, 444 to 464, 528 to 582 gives 0.9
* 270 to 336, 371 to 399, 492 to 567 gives 4.9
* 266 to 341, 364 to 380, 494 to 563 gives 1.9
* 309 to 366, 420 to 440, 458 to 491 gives 1.7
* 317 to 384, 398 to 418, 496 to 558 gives 3.1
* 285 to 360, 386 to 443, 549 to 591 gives 8.5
